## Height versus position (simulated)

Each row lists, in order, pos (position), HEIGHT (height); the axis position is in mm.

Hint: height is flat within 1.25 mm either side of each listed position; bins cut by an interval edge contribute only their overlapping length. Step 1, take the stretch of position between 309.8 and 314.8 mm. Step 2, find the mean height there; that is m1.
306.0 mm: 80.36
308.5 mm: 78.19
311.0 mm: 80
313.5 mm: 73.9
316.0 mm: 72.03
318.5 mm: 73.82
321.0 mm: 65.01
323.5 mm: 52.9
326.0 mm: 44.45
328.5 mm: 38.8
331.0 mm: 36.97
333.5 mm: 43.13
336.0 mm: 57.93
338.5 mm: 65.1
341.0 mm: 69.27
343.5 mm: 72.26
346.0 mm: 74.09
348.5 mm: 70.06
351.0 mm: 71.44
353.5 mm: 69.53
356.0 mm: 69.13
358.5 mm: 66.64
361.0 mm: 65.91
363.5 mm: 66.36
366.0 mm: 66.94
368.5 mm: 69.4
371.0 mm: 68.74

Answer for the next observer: 76.9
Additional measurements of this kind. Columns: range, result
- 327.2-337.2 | 44.1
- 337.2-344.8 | 68.8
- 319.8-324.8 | 58.7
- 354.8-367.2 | 67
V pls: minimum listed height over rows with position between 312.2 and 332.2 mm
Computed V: 36.97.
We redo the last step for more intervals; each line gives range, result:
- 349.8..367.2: 65.91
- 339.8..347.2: 69.27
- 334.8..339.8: 57.93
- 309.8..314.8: 73.9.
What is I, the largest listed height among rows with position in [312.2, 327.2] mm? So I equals 73.9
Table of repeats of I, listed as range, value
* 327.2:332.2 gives 38.8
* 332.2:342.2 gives 69.27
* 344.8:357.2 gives 74.09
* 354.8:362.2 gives 69.13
